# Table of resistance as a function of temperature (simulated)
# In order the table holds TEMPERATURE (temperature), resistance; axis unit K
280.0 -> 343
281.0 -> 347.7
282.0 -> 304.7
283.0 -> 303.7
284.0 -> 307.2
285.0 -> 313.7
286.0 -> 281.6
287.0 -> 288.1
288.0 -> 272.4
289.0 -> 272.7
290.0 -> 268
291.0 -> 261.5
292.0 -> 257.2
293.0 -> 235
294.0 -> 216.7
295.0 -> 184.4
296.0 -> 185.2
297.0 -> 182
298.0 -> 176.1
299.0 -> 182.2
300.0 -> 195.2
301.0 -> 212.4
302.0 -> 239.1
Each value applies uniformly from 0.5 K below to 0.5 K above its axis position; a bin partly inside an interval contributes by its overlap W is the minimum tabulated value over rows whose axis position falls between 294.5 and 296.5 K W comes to 184.4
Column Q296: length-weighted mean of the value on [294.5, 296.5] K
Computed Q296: 185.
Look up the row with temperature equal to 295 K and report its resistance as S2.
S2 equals 184.4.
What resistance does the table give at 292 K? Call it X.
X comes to 257.2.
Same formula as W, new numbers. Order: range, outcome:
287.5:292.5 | 257.2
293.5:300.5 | 176.1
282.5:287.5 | 281.6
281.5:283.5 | 303.7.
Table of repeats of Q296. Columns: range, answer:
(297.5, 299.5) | 179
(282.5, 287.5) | 299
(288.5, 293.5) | 259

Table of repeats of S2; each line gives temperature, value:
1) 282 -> 304.7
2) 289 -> 272.7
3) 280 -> 343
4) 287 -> 288.1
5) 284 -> 307.2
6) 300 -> 195.2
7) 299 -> 182.2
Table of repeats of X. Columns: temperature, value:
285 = 313.7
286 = 281.6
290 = 268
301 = 212.4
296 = 185.2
